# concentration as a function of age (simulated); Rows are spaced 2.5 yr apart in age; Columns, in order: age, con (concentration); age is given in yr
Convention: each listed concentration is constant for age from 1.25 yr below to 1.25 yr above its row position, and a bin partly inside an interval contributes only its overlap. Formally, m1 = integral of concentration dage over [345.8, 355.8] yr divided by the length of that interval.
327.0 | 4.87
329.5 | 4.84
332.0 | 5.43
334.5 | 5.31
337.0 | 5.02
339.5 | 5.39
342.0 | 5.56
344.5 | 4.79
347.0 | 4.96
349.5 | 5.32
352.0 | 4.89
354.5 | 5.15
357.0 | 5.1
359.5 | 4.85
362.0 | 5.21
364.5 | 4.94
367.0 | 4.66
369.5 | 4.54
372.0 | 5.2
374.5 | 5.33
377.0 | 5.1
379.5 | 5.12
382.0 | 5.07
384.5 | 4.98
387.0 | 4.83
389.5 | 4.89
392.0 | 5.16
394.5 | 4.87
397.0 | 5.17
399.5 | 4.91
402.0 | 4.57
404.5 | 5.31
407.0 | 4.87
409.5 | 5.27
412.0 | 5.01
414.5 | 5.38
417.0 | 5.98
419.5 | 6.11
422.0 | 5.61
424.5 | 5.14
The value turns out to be 5.08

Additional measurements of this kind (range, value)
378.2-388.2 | 5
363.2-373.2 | 4.84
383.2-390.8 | 4.9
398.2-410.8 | 4.99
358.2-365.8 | 5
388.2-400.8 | 5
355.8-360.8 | 4.98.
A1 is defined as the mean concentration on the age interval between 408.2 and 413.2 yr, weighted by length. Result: 5.14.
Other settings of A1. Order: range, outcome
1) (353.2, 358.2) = 5.12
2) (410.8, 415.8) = 5.2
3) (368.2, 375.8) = 5.02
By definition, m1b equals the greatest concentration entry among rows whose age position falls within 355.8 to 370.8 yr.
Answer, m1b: 5.21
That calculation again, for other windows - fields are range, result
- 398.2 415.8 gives 5.38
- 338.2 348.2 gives 5.56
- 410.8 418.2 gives 5.98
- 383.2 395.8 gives 5.16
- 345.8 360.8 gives 5.32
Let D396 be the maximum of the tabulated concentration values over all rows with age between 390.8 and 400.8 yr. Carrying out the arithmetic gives 5.17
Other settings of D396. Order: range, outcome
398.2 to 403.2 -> 4.91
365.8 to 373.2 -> 5.2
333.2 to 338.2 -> 5.31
